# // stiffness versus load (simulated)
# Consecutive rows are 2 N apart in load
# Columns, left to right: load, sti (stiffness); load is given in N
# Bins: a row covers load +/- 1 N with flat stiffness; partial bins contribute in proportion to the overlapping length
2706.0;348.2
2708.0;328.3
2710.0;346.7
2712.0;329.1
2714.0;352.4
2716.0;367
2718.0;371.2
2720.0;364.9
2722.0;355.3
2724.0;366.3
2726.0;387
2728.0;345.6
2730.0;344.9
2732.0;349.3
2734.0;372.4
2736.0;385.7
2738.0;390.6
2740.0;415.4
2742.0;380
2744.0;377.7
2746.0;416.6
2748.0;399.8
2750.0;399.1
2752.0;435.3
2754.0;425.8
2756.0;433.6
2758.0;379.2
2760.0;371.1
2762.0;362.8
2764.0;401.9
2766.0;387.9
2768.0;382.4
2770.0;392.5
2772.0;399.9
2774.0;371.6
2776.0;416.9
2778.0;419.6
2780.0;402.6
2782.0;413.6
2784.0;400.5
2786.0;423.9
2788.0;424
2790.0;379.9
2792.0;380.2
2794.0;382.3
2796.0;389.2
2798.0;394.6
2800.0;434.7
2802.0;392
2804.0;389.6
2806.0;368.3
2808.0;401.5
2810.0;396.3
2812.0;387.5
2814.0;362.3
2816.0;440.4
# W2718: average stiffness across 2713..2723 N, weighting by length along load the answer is 362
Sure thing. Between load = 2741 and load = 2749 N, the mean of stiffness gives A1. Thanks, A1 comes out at 394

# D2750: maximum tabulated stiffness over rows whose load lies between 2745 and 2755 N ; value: 435.3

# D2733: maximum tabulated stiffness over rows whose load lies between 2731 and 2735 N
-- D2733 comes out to 372.4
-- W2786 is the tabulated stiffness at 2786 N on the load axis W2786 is 423.9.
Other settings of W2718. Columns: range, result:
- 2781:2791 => 408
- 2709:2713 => 338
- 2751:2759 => 418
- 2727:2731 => 345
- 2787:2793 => 395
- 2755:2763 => 387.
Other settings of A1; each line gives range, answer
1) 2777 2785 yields 409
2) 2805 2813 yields 388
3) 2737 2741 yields 403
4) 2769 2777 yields 395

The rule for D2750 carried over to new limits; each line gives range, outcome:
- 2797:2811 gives 434.7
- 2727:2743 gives 415.4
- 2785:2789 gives 424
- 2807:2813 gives 401.5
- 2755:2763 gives 433.6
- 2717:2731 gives 387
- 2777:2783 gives 419.6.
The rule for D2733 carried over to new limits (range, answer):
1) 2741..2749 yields 416.6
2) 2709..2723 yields 371.2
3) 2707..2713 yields 346.7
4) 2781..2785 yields 413.6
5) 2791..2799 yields 394.6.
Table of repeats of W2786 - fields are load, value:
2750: 399.1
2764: 401.9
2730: 344.9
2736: 385.7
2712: 329.1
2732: 349.3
